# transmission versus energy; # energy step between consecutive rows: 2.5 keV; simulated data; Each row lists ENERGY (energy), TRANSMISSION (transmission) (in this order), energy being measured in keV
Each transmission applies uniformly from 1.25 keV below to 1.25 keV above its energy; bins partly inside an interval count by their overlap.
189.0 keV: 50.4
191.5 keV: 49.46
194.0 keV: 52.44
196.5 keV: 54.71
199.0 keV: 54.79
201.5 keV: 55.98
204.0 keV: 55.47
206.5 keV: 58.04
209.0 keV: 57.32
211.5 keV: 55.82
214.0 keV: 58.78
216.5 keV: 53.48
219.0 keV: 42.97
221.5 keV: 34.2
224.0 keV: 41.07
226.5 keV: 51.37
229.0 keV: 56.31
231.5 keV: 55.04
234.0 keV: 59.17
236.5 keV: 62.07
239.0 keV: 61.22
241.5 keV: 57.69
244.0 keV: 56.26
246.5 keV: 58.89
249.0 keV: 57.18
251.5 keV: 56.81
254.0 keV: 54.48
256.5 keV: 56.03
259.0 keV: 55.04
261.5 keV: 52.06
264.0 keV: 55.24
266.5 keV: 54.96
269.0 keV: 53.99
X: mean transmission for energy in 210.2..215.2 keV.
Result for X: 57.3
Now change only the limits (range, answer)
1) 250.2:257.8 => 55.8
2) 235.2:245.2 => 59.3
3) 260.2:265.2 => 53.6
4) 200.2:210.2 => 56.7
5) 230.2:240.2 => 59.4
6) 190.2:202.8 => 53.5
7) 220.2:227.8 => 42.3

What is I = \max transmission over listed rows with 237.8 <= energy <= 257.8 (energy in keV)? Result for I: 61.22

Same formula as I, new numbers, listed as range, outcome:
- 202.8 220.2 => 58.78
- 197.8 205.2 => 55.98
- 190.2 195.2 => 52.44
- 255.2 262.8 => 56.03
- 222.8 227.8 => 51.37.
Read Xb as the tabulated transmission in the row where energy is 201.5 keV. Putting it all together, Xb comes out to 55.98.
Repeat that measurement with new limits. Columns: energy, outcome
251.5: 56.81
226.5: 51.37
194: 52.44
